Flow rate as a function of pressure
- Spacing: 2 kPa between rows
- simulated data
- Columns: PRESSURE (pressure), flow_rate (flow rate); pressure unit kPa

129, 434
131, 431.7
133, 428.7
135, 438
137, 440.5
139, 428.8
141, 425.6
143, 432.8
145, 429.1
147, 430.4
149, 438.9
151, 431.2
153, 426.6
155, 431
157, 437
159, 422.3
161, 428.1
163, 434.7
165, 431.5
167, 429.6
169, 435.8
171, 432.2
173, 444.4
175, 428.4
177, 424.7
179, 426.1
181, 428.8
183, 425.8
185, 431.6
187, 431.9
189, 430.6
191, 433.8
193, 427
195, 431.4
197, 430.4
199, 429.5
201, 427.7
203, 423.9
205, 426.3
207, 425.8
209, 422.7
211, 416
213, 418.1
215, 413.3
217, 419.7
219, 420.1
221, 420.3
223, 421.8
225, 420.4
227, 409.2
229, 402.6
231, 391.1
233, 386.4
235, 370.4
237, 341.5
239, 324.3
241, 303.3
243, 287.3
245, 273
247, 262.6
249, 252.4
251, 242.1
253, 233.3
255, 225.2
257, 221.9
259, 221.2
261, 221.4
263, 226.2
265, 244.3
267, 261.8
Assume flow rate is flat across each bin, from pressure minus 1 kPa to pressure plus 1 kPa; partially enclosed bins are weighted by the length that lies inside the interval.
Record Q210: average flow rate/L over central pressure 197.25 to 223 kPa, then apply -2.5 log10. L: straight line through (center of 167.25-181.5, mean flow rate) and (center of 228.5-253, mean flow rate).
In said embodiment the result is -0.15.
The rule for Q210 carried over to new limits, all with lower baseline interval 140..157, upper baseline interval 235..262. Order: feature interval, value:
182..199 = -0.19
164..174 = -0.10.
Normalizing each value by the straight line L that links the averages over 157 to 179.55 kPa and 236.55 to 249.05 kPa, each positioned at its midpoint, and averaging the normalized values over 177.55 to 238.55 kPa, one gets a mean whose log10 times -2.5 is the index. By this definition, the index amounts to -0.17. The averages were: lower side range 431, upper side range 293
